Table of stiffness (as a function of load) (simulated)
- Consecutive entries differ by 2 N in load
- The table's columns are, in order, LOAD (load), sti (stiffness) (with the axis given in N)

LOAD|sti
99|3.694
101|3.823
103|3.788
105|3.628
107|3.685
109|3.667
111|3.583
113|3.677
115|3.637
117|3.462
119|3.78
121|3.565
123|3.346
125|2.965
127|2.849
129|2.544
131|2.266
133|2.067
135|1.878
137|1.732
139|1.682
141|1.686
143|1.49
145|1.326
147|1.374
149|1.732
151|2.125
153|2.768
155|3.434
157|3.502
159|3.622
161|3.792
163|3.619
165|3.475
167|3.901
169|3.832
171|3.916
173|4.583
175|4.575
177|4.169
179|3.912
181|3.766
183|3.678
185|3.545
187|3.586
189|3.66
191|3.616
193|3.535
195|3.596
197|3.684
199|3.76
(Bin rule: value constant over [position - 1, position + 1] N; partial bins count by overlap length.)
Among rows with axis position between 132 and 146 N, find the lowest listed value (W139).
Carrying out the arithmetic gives 1.326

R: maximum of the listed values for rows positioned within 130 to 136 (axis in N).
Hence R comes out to 2.266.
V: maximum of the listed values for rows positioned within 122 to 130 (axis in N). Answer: 3.346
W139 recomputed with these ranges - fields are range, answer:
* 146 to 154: 1.374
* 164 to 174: 3.475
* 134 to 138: 1.732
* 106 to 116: 3.583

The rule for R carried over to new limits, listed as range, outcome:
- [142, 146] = 1.49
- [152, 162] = 3.792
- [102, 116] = 3.788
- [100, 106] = 3.823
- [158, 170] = 3.901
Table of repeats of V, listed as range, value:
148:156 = 3.434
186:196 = 3.66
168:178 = 4.583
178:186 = 3.912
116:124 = 3.78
